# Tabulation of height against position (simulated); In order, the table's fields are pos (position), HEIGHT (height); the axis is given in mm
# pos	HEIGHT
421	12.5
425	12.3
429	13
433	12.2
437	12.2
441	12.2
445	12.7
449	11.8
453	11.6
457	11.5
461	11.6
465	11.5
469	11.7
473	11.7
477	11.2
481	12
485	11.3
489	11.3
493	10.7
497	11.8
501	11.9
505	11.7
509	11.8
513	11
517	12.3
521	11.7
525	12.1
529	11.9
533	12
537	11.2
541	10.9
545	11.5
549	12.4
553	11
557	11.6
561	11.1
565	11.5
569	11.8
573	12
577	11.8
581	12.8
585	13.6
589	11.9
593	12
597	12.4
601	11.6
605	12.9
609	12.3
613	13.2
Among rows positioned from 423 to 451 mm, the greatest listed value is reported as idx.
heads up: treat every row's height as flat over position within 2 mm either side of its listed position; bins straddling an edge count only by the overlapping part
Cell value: 13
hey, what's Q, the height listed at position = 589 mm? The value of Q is 11.9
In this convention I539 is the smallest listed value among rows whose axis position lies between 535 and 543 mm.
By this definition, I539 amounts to 10.9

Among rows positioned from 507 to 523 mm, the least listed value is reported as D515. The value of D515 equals 11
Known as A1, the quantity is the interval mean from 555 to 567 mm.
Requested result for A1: 11.4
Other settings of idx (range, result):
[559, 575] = 12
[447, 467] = 11.8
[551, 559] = 11.6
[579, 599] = 13.6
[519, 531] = 12.1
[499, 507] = 11.9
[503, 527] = 12.3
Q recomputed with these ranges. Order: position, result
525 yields 12.1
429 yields 13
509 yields 11.8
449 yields 11.8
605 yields 12.9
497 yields 11.8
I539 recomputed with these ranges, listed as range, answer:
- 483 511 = 10.7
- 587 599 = 11.9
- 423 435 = 12.2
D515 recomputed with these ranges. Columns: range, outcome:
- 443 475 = 11.5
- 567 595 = 11.8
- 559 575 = 11.1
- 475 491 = 11.2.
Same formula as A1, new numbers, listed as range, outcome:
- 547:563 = 11.5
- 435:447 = 12.4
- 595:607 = 12.3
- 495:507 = 11.8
